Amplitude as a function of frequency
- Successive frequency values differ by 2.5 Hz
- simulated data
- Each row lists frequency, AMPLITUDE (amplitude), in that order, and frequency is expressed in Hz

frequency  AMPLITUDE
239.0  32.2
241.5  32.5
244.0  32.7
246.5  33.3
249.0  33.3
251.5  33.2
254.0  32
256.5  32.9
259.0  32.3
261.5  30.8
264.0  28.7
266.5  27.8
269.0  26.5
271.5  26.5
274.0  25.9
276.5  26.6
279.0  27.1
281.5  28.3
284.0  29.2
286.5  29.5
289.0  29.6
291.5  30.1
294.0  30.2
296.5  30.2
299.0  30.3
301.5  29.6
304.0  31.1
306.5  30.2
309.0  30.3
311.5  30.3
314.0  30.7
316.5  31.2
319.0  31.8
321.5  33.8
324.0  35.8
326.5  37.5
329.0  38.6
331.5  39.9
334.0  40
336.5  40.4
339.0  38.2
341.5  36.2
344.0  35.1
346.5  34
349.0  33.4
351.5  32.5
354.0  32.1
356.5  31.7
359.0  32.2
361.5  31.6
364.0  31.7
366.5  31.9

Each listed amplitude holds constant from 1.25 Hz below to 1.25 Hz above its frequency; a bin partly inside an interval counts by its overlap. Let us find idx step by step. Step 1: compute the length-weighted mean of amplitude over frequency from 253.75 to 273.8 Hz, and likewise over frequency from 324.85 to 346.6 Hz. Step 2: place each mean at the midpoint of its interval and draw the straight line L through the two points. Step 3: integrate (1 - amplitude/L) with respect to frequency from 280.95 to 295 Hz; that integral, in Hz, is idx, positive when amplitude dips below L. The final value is 1.2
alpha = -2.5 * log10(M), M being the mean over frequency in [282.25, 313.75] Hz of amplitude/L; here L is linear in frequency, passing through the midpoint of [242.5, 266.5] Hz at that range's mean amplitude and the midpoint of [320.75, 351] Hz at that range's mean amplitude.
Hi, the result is 0.15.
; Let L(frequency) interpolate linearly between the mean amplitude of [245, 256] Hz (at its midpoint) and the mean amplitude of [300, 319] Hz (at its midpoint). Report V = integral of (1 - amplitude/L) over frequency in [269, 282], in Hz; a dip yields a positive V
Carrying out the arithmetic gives 2.1 Hz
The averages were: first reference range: 32.9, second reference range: 30.6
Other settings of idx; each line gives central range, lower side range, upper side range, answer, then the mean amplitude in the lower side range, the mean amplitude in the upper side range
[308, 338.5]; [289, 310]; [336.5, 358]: -2.6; 30.2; 34.5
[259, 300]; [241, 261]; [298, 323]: 4.1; 32.7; 31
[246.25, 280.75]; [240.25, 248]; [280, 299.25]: 2.0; 32.8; 29.6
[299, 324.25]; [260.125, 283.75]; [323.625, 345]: 2.2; 27.7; 38.1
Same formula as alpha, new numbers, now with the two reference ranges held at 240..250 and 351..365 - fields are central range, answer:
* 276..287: 0.16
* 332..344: -0.19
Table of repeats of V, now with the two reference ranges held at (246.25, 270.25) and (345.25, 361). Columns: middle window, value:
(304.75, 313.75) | 0.4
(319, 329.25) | -1.1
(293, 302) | 0.4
